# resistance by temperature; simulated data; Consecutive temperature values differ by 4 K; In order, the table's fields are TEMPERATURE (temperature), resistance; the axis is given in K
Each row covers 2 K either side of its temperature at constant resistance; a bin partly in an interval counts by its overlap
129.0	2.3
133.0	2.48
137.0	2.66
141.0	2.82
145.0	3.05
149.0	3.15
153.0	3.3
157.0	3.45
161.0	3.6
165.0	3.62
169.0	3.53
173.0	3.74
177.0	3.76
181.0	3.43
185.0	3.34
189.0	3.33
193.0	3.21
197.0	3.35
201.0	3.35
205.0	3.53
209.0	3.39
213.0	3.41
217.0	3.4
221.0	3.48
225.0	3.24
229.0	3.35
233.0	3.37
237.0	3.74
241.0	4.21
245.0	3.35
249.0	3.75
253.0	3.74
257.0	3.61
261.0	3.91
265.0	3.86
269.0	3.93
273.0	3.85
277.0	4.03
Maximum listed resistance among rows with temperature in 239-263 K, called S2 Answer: 4.21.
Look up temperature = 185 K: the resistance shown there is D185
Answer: 3.34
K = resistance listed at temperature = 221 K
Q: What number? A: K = 3.48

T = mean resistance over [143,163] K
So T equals 3.31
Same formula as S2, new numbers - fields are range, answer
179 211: 3.53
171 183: 3.76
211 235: 3.48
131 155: 3.3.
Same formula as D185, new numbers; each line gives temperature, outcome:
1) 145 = 3.05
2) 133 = 2.48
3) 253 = 3.74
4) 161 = 3.6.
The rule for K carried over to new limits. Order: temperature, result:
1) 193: 3.21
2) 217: 3.4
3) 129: 2.3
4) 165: 3.62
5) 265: 3.86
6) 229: 3.35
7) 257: 3.61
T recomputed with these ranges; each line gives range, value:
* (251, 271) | 3.81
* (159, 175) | 3.62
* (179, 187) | 3.38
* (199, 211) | 3.42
